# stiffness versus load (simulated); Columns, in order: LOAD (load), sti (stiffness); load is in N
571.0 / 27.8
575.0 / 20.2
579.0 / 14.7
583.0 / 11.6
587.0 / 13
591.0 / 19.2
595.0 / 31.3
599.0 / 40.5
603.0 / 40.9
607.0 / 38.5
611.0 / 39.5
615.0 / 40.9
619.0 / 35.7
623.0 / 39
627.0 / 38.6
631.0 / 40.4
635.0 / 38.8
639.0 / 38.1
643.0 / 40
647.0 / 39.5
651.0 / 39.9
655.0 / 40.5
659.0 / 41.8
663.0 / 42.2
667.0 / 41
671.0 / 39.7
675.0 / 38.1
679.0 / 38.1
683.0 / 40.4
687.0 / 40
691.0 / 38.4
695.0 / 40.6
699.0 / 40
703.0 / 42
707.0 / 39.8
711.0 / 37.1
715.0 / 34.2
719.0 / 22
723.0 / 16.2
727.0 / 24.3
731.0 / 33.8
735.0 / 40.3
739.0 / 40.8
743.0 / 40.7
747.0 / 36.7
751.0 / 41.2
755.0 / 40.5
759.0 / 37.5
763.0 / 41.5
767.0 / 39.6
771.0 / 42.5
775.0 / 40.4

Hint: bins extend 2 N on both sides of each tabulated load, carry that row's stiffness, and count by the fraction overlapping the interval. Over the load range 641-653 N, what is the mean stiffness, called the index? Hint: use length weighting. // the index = 39.8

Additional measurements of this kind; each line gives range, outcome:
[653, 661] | 41.1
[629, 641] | 39.1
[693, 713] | 39.9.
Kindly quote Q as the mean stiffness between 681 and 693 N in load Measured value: 39.6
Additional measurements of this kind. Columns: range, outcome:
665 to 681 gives 39.2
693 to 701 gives 40.3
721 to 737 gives 28.6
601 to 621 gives 39.1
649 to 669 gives 41.1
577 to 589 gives 13.1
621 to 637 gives 39.2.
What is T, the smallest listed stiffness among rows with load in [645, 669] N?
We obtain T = 39.5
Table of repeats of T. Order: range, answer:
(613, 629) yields 35.7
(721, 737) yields 16.2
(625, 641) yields 38.1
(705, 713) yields 37.1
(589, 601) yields 19.2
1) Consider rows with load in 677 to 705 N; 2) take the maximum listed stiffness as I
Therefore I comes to 42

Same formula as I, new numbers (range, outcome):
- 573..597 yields 31.3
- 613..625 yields 40.9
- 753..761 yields 40.5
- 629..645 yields 40.4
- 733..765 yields 41.5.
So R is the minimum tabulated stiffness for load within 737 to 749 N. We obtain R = 36.7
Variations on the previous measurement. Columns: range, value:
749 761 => 37.5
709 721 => 22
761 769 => 39.6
